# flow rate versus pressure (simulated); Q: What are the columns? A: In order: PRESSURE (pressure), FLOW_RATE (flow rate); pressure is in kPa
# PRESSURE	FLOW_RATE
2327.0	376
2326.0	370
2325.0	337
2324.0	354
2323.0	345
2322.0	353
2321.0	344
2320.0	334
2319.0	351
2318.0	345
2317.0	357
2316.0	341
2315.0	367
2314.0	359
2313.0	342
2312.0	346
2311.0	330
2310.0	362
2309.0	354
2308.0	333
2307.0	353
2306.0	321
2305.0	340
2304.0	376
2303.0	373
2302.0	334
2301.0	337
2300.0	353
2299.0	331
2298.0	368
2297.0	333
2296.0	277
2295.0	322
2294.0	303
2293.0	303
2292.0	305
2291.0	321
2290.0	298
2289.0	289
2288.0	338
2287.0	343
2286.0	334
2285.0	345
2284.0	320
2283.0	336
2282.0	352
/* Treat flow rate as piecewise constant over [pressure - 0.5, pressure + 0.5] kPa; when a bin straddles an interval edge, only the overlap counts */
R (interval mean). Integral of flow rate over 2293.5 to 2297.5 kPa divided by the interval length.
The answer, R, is 309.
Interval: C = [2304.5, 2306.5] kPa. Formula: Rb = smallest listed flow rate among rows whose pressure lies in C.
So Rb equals 321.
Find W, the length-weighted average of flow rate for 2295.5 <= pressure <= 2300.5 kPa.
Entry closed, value 332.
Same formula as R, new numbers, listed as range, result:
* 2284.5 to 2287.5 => 341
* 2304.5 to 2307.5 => 338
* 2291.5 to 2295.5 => 308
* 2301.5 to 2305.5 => 356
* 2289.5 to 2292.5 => 308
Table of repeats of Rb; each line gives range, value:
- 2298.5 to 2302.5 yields 331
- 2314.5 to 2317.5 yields 341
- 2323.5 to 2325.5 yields 337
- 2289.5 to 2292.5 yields 298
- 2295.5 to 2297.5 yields 277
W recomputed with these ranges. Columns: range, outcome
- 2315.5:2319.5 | 348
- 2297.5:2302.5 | 345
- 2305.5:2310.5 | 345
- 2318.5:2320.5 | 342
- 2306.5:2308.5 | 343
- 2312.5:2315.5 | 356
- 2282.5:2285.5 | 334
